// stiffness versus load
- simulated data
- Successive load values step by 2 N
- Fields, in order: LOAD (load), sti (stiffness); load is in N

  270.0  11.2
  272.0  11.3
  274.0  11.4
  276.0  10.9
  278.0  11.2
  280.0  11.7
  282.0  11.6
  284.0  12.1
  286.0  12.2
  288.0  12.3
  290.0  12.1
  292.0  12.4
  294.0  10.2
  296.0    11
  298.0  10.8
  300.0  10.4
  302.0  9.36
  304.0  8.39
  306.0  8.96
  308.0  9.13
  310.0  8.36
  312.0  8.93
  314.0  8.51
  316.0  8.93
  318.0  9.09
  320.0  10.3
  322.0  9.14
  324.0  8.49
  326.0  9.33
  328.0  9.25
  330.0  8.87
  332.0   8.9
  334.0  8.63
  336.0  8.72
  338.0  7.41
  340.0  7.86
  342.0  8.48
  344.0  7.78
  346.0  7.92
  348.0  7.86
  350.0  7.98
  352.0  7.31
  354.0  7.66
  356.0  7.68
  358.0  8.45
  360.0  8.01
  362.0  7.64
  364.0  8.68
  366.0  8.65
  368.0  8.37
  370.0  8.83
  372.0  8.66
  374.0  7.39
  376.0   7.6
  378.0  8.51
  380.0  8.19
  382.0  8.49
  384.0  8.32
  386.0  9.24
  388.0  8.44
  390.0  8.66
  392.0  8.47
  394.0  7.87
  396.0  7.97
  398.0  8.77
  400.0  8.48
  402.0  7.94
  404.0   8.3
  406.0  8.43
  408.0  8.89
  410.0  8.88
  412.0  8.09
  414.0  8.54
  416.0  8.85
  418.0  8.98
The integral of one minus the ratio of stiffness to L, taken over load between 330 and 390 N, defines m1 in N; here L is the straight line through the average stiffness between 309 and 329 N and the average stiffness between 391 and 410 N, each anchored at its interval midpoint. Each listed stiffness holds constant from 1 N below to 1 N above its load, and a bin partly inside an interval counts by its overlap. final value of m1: 3.3 N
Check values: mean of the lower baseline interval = 9.03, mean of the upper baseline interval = 8.37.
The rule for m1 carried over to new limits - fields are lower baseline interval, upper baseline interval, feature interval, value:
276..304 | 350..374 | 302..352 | 5.2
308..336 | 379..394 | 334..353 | 1.8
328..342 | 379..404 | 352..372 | 0.6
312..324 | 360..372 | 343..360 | 1.5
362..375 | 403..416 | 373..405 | 0.6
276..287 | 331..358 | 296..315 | 1.9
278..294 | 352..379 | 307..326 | 2.6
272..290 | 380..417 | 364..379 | 1.5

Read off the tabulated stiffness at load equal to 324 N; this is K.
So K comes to 8.49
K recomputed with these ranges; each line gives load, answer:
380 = 8.19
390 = 8.66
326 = 9.33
